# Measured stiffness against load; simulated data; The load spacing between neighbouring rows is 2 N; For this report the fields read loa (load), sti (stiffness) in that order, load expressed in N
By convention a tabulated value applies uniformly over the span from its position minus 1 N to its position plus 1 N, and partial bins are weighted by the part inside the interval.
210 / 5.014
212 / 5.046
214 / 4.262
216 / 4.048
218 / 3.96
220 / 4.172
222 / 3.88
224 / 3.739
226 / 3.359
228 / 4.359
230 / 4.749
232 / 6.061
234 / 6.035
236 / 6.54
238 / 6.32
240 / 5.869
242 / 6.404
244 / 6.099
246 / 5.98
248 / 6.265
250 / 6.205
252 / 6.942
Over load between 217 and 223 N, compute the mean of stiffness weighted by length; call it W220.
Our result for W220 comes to 4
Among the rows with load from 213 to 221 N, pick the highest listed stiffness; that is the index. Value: 4.262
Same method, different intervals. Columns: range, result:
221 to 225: 3.88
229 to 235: 6.061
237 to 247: 6.404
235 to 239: 6.54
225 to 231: 4.749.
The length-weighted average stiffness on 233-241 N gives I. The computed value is 6.19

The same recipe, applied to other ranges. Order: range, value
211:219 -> 4.33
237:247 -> 6.13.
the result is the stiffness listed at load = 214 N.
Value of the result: 4.262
